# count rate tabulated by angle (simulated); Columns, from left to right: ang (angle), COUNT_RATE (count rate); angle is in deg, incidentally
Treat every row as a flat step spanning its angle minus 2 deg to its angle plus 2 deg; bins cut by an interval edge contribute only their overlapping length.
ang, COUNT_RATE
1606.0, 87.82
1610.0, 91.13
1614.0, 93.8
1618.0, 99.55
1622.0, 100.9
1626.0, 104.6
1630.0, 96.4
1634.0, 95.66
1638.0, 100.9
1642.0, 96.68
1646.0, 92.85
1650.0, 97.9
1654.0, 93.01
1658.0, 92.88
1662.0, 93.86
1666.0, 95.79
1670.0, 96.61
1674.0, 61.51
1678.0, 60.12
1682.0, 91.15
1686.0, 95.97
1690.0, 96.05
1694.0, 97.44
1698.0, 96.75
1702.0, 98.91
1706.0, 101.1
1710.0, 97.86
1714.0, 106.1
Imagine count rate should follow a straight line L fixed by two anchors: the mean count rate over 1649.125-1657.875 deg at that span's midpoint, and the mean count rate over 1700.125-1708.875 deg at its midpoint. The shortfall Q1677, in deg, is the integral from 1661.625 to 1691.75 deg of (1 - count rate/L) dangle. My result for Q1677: 3.43 deg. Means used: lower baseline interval 94.6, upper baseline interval 99.8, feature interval 85.9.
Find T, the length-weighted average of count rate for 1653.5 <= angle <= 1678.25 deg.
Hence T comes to 86.1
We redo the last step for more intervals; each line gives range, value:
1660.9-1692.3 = 86.3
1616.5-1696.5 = 93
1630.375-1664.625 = 95.5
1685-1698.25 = 96.6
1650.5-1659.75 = 93.8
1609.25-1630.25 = 98.2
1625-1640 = 99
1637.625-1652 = 96.7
